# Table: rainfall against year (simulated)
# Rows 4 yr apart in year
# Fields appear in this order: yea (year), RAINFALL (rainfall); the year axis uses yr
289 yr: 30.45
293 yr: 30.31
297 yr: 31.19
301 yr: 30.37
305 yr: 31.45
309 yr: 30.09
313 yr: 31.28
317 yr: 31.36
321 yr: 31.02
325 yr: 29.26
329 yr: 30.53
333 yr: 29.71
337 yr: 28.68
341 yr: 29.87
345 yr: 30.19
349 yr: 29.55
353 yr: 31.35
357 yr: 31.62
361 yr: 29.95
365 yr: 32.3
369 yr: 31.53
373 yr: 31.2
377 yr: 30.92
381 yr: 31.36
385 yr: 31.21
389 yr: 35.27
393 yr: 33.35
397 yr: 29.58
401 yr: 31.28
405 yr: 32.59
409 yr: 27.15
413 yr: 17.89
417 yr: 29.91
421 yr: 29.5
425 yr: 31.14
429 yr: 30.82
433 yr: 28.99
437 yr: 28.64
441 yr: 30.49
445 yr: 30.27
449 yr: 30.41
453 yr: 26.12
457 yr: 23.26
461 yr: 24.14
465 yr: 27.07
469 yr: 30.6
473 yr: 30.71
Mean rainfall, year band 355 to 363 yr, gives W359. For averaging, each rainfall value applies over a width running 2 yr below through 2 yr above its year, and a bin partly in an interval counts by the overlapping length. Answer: 30.8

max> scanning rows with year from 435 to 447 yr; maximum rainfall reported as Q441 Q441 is 30.49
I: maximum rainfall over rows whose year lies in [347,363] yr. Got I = 31.62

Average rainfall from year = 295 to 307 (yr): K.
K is 31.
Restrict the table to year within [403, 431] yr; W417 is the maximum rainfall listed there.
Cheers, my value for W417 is 32.59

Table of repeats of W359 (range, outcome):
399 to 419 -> 27.8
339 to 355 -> 30.2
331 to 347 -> 29.6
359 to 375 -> 31.2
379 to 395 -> 32.8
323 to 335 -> 29.8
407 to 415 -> 22.5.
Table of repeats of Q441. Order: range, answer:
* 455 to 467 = 27.07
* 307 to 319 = 31.36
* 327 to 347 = 30.53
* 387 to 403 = 35.27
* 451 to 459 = 26.12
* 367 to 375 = 31.53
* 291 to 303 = 31.19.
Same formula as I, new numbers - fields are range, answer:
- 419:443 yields 31.14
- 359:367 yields 32.3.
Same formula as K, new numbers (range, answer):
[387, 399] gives 32.7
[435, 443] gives 29.6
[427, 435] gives 29.9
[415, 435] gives 30.1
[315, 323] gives 31.2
